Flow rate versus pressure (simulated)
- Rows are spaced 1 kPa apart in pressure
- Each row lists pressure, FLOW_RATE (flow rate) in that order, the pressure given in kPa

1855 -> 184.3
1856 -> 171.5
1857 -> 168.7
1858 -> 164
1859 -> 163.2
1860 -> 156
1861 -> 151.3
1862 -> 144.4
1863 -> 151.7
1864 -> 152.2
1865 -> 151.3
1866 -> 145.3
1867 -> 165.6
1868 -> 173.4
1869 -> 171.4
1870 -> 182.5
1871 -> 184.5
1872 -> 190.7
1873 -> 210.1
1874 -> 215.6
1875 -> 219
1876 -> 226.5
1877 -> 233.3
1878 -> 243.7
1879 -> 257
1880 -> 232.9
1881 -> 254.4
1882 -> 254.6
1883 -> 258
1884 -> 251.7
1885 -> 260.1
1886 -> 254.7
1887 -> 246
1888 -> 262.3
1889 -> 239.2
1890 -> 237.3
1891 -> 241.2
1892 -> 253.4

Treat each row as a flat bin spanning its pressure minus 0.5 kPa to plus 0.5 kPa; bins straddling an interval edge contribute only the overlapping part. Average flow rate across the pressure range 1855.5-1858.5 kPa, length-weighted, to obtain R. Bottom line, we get 168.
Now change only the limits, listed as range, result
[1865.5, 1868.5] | 161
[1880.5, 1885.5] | 256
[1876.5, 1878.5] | 238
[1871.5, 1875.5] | 209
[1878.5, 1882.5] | 250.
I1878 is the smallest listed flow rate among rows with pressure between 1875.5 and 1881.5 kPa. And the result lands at 226.5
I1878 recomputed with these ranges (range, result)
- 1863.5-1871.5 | 145.3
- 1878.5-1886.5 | 232.9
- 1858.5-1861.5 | 151.3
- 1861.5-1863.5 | 144.4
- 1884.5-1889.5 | 239.2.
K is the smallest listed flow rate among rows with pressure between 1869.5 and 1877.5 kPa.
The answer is 182.5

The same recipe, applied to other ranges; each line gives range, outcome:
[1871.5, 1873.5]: 190.7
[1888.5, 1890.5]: 237.3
